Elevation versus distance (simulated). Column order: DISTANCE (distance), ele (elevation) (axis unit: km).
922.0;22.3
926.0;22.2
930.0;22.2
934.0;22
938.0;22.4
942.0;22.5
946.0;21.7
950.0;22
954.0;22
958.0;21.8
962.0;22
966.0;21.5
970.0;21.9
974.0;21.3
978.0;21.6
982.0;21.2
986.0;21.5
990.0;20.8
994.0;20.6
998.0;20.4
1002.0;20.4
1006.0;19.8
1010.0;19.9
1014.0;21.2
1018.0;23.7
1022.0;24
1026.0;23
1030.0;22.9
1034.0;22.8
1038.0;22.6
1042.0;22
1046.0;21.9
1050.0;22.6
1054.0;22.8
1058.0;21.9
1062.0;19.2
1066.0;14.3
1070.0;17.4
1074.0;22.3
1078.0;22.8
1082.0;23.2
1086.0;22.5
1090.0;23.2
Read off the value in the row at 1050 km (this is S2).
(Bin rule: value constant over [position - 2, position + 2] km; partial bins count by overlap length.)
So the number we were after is 22.6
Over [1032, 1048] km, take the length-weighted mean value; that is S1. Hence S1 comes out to 22.3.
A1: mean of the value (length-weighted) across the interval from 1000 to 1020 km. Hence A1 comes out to 21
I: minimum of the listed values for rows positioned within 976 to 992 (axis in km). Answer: 20.8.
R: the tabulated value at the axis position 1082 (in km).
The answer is 23.2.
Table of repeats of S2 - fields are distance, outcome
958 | 21.8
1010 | 19.9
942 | 22.5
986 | 21.5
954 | 22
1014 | 21.2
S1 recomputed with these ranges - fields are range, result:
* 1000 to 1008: 20.1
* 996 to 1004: 20.4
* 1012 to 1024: 23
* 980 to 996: 21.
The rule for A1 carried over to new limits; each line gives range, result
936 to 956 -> 22.1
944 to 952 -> 21.9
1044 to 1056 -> 22.4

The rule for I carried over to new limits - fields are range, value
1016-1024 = 23.7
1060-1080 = 14.3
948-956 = 22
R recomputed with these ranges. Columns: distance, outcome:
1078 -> 22.8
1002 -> 20.4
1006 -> 19.8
